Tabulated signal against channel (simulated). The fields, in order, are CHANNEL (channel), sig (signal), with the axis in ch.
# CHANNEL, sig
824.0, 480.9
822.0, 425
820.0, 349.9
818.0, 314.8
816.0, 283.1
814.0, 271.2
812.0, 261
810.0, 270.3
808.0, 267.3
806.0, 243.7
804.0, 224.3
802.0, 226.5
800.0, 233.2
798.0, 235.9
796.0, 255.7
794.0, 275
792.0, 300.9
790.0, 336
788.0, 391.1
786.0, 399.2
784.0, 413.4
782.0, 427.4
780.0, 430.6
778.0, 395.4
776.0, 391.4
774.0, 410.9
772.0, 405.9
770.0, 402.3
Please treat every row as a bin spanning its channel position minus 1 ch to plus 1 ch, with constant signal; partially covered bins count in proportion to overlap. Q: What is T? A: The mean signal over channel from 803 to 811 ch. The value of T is 251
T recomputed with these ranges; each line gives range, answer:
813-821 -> 305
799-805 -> 228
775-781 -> 406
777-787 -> 413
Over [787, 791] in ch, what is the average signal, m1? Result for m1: 364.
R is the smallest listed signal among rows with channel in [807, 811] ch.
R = 267.3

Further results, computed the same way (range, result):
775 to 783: 391.4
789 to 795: 275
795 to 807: 224.3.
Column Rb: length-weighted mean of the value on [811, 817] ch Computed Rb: 272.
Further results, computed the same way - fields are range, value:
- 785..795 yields 340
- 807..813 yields 266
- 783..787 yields 406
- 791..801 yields 260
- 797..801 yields 235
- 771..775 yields 408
